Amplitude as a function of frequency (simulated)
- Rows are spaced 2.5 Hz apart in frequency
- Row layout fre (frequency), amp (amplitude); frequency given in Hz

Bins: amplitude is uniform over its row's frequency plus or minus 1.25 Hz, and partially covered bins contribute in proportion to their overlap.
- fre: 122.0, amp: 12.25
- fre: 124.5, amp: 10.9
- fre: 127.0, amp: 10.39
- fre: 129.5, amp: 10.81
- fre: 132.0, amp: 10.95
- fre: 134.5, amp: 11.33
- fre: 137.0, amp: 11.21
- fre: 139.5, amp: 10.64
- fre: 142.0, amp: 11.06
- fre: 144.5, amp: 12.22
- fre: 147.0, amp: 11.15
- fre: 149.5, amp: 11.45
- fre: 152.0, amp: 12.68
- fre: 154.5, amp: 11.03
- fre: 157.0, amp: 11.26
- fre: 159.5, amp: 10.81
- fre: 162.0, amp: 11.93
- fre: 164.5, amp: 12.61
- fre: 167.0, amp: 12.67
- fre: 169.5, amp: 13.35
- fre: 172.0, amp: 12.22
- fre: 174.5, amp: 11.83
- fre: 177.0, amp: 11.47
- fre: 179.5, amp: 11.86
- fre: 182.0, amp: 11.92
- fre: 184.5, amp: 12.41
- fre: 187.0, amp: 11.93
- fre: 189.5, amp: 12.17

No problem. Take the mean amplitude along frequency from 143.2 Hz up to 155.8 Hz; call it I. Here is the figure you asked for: 11.7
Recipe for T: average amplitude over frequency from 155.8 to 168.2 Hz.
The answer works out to 11.9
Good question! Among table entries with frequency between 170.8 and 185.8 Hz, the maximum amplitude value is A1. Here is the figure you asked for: 12.41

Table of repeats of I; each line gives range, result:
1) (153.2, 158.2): 11.2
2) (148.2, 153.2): 12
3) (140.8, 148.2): 11.5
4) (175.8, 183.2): 11.8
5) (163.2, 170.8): 12.9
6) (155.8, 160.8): 11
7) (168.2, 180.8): 12.1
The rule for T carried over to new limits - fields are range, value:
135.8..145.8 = 11.3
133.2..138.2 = 11.3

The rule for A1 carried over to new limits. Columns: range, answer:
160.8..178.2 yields 13.35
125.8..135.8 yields 11.33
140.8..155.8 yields 12.68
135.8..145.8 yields 12.22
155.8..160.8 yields 11.26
